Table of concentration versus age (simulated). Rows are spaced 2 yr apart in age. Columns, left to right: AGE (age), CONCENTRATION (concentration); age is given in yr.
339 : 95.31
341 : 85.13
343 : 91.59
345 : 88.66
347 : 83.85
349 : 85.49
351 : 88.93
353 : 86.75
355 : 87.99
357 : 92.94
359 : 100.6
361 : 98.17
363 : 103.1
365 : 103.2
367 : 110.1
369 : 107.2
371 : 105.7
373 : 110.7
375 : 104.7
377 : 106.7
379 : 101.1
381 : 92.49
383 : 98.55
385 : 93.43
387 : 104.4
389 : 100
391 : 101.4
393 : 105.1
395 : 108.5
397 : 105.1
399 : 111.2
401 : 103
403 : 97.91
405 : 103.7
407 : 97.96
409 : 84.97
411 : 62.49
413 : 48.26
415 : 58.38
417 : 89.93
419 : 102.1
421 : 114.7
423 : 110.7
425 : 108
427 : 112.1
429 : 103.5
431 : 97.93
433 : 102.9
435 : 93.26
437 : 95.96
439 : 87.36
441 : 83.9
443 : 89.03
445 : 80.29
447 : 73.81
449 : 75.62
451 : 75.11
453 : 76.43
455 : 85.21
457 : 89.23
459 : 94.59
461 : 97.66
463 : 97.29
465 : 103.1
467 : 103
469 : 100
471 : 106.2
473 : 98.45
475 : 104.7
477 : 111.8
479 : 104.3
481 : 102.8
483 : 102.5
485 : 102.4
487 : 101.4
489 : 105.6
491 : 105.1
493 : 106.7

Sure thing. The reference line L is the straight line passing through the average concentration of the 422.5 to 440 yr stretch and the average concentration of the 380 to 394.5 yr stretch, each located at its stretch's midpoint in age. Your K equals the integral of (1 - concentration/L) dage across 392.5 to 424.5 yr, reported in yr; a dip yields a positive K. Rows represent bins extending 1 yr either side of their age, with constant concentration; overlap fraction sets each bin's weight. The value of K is 2.00 yr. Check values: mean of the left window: 99.7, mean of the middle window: 94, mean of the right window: 101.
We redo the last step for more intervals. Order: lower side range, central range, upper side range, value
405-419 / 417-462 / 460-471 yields -2.19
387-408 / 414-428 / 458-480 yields 0.48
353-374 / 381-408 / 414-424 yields -1.14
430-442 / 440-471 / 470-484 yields 3.14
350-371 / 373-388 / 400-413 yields -1.10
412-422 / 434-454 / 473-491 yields 1.82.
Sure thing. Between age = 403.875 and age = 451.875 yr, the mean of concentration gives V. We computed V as 89.7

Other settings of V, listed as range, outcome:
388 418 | 91.9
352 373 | 100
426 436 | 102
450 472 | 93.4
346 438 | 97.5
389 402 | 105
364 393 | 103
